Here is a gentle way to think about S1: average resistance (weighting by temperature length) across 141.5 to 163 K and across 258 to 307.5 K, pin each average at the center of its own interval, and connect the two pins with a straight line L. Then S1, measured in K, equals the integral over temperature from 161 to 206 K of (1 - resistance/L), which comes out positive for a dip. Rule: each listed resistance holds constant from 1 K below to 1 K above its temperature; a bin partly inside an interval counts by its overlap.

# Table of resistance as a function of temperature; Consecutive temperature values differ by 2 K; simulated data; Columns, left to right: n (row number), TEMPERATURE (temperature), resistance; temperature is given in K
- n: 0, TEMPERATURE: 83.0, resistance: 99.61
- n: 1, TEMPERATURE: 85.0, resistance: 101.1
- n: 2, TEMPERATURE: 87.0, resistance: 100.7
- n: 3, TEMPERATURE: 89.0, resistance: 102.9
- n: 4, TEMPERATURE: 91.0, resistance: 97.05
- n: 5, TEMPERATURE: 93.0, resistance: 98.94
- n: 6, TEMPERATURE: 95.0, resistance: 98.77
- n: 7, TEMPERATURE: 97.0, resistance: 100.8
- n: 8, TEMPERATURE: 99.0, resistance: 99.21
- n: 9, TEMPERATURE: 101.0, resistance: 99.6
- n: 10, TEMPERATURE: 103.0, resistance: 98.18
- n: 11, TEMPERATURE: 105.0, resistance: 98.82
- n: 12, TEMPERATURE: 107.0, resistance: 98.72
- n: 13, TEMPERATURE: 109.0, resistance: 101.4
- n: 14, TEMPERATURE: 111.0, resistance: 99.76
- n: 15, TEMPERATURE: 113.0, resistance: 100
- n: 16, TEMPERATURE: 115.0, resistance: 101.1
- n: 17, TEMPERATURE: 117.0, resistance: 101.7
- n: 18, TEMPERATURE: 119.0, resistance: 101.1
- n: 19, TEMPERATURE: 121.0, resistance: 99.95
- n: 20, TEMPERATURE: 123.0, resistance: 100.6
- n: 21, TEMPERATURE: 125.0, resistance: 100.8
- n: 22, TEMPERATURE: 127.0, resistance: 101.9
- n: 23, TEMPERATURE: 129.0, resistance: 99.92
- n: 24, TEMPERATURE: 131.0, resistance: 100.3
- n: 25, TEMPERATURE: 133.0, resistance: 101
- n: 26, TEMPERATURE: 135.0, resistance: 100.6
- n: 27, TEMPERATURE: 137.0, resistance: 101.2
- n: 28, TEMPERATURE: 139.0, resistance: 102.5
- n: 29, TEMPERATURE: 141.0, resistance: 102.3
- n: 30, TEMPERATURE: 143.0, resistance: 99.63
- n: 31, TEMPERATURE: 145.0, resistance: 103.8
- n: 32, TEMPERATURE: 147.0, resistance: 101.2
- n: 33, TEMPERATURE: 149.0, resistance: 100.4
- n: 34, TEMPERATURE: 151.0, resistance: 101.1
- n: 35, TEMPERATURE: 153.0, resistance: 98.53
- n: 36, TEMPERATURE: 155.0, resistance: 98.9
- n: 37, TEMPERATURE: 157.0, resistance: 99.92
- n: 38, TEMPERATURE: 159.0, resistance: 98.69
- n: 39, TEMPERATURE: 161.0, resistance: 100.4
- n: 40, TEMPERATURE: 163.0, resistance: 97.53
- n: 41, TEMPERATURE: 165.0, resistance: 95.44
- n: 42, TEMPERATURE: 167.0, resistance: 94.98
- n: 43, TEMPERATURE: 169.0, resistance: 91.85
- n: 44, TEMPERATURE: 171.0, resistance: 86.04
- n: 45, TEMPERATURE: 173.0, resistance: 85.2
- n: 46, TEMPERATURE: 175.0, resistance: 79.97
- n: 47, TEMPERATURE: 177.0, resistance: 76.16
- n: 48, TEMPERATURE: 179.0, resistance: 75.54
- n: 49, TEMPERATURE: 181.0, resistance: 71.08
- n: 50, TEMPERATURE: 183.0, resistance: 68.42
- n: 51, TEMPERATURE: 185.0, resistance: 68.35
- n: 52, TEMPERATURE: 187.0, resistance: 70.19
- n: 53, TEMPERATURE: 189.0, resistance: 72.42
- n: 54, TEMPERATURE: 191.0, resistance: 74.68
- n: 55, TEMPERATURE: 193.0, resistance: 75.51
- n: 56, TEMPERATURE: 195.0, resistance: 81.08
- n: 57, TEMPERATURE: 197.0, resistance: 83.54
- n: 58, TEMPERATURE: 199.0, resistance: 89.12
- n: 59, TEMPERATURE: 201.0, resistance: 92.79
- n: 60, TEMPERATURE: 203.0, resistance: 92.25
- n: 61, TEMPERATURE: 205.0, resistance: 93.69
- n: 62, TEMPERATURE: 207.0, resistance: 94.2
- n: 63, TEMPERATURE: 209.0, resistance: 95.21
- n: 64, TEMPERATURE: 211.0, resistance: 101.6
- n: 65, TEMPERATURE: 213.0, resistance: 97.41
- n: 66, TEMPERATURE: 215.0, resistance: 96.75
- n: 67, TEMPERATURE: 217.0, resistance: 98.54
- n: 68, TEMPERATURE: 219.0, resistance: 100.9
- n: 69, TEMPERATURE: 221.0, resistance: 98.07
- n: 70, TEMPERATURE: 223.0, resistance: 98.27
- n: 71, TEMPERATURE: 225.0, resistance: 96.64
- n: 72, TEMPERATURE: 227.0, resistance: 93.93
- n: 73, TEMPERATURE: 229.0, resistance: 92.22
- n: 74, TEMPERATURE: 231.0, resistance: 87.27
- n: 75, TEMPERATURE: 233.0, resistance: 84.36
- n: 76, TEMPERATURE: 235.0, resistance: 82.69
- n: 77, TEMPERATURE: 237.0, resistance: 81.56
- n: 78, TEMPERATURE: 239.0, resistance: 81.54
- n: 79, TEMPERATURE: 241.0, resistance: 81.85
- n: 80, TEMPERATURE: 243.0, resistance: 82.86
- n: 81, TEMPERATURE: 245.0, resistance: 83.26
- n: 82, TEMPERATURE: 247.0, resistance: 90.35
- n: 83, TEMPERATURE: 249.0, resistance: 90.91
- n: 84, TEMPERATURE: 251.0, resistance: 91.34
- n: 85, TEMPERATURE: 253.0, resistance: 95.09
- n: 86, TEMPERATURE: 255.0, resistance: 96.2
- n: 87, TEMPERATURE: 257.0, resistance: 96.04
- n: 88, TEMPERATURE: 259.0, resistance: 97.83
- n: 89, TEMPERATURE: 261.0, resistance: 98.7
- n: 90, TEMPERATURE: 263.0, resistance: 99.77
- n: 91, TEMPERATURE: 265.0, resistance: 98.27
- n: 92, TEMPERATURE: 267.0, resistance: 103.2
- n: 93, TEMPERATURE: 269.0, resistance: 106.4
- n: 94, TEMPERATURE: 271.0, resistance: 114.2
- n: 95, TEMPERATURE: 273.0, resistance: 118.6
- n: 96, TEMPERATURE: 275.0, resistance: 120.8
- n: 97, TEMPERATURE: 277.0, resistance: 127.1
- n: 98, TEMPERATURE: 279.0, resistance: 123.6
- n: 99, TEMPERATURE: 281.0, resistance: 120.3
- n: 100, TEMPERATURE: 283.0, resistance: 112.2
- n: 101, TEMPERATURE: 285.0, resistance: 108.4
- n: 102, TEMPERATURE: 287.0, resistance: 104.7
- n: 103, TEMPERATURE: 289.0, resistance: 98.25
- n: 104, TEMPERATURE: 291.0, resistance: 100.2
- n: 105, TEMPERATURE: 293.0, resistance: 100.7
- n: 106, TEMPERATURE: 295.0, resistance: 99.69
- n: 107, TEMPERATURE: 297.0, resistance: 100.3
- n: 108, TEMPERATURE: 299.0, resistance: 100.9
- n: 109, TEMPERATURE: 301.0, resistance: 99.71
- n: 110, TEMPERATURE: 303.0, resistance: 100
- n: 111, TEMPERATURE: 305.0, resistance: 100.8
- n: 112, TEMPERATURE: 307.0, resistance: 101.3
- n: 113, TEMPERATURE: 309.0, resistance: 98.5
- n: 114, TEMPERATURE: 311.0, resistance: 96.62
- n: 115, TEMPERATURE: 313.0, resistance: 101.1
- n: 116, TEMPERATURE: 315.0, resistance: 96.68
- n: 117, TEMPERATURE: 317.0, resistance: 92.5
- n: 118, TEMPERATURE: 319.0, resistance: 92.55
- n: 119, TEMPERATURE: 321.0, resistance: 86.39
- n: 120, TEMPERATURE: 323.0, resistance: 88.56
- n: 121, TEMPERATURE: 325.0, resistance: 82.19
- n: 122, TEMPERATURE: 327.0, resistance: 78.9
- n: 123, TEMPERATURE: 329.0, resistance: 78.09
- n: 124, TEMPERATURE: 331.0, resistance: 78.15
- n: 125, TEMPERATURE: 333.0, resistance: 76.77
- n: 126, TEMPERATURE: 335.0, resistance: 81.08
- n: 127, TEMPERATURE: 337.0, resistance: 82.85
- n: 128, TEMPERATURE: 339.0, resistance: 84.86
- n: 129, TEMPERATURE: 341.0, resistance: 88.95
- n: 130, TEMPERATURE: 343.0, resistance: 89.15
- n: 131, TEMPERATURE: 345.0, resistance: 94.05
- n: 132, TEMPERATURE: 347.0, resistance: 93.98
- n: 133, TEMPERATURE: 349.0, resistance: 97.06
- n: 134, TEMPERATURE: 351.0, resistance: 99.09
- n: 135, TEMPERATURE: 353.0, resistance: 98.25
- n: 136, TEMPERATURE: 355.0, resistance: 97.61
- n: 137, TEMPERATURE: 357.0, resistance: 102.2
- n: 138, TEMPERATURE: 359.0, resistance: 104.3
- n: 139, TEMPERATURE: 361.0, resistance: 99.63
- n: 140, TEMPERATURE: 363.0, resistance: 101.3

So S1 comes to 8.3 K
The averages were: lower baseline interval 100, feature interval 82.9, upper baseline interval 106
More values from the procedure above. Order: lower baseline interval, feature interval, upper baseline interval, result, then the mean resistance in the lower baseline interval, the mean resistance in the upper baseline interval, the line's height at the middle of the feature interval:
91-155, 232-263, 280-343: 2.3 K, 100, 94.5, 96.5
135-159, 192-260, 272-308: 8.8 K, 101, 108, 105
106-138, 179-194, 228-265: 3.7 K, 101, 89.9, 95.1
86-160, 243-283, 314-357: -4.7 K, 100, 88.8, 92.7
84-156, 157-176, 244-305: 1.6 K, 100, 103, 101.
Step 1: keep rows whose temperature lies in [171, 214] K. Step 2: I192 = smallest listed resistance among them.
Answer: 68.35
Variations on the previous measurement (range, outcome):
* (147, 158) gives 98.53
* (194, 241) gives 81.08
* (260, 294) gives 98.25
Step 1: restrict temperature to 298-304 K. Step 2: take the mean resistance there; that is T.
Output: 100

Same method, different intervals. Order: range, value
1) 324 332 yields 79.3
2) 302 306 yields 100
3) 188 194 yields 74.2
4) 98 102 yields 99.4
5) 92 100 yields 99.4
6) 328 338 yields 79.4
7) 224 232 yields 92.5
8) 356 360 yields 103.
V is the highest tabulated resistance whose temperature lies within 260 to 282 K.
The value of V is 127.1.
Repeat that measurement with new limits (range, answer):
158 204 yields 100.4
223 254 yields 98.27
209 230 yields 101.6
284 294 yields 108.4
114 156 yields 103.8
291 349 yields 101.3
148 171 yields 101.1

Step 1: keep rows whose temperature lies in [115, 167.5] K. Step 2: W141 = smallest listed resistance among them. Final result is 94.98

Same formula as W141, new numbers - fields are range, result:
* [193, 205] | 75.51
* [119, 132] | 99.92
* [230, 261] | 81.54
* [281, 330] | 78.09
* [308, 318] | 92.5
